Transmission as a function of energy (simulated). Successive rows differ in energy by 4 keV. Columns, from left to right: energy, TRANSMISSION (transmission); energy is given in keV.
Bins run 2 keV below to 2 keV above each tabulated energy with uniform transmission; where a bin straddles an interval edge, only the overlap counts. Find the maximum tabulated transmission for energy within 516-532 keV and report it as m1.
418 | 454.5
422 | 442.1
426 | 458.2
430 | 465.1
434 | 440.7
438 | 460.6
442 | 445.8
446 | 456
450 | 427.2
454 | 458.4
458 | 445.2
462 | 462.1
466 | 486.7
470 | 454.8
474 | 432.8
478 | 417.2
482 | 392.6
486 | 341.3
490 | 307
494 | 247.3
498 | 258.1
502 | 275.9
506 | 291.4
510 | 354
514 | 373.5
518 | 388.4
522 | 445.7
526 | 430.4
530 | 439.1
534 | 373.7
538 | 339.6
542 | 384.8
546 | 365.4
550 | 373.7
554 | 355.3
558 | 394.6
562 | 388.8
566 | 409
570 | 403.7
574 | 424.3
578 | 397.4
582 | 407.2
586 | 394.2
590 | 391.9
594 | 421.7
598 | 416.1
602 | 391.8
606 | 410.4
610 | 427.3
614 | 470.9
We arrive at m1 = 445.7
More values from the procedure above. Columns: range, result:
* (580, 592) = 407.2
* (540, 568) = 409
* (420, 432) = 465.1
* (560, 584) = 424.3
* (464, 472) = 486.7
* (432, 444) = 460.6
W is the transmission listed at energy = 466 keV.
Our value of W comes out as 486.7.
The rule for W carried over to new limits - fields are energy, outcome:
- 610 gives 427.3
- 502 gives 275.9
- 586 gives 394.2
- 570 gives 403.7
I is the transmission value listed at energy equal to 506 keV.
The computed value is 291.4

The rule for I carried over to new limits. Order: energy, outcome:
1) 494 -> 247.3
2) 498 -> 258.1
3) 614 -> 470.9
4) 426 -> 458.2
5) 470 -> 454.8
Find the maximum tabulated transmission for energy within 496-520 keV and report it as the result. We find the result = 388.4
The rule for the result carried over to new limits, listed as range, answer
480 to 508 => 392.6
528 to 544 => 439.1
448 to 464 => 462.1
